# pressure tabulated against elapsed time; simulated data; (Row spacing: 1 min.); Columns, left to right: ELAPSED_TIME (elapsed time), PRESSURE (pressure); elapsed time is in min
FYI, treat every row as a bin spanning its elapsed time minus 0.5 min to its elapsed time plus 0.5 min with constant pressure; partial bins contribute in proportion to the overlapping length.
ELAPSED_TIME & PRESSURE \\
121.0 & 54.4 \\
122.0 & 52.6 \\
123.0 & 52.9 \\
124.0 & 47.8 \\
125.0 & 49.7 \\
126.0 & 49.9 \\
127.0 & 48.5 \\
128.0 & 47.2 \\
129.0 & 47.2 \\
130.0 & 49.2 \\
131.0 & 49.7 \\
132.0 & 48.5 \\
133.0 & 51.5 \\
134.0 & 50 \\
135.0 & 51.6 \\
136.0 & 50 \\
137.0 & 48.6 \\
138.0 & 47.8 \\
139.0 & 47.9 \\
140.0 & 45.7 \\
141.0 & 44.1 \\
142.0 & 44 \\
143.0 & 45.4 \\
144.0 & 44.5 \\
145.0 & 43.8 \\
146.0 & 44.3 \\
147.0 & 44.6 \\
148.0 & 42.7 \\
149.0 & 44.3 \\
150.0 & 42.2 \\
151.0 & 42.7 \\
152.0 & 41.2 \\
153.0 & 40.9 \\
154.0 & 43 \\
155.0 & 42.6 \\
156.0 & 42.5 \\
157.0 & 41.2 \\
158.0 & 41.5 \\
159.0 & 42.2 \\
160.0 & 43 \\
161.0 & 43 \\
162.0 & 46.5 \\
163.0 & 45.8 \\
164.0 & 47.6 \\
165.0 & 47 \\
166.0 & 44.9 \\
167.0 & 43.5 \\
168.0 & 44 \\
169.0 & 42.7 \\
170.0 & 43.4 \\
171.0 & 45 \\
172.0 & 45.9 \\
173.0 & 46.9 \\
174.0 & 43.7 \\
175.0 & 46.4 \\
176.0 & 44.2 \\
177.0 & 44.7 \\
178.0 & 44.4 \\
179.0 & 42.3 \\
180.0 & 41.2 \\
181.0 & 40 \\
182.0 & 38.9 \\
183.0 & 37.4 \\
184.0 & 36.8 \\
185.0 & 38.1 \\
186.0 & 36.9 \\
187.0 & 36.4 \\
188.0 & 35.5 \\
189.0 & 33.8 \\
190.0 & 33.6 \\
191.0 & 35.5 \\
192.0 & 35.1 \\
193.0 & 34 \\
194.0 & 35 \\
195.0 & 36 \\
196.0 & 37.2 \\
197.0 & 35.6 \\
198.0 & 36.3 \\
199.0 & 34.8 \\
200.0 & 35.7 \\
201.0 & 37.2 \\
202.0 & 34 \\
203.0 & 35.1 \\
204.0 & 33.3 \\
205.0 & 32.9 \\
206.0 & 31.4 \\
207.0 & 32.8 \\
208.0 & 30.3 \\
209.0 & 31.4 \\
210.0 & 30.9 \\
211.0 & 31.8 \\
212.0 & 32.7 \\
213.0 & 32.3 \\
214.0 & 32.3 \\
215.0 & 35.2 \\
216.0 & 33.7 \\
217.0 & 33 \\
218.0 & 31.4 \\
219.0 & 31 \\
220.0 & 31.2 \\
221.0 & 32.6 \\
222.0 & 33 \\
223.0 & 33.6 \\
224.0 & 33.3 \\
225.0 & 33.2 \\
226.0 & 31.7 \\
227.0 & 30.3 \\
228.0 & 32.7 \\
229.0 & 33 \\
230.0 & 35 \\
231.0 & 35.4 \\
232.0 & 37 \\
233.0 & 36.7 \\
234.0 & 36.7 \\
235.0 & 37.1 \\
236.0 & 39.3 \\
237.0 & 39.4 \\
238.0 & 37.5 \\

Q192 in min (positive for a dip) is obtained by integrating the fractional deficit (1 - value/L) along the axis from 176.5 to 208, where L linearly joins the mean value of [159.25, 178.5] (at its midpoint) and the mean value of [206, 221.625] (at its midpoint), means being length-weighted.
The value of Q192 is 1.5 min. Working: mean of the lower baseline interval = 44.8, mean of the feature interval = 36.4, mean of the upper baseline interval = 32.2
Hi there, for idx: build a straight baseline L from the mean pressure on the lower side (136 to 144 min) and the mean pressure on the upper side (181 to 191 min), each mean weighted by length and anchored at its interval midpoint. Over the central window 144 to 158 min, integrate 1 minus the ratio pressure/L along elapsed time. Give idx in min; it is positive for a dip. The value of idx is 0.4 min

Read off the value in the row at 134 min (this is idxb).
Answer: 50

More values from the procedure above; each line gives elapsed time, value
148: 42.7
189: 33.8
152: 41.2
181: 40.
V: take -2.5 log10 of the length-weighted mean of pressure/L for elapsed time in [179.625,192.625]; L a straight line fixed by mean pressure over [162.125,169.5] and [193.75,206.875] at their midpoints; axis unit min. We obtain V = 0.07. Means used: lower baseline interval 45.1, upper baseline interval 34.9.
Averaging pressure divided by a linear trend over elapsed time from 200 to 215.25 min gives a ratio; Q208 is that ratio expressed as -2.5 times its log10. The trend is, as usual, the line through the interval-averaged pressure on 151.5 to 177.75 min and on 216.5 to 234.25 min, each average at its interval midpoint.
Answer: 0.109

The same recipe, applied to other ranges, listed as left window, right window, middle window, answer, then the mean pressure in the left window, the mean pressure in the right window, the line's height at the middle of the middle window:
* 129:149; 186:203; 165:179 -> -0.12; 47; 35.4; 40.1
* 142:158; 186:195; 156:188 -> -0.11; 43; 35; 38.7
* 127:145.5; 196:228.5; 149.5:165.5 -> 0.00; 47.6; 33.1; 43.6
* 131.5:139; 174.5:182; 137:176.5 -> 0.05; 49.6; 43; 46.3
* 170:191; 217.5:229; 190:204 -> 0.06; 40.5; 32.2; 37.3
